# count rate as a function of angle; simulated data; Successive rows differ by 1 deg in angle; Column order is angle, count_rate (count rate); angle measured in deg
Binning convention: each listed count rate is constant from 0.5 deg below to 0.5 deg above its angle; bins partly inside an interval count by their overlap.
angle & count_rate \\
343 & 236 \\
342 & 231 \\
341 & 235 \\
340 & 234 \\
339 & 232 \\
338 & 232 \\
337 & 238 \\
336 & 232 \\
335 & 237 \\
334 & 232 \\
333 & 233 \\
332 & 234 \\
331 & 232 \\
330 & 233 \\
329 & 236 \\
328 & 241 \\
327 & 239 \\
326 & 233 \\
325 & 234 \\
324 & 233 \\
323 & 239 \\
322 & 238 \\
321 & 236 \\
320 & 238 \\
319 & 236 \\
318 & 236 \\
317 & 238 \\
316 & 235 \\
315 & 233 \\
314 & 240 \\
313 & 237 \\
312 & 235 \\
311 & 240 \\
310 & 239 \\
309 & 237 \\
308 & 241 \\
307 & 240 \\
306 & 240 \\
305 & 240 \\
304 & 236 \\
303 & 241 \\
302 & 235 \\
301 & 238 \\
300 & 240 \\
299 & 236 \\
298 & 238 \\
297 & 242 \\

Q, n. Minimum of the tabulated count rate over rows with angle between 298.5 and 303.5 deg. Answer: 235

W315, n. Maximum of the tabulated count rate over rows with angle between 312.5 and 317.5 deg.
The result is 240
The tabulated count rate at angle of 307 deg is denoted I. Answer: 240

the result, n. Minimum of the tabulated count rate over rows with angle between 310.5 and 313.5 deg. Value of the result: 235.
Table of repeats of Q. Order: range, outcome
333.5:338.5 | 232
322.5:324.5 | 233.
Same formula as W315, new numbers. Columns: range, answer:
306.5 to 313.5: 241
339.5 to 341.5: 235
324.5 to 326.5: 234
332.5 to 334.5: 233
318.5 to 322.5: 238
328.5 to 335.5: 237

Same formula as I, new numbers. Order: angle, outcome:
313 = 237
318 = 236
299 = 236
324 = 233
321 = 236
